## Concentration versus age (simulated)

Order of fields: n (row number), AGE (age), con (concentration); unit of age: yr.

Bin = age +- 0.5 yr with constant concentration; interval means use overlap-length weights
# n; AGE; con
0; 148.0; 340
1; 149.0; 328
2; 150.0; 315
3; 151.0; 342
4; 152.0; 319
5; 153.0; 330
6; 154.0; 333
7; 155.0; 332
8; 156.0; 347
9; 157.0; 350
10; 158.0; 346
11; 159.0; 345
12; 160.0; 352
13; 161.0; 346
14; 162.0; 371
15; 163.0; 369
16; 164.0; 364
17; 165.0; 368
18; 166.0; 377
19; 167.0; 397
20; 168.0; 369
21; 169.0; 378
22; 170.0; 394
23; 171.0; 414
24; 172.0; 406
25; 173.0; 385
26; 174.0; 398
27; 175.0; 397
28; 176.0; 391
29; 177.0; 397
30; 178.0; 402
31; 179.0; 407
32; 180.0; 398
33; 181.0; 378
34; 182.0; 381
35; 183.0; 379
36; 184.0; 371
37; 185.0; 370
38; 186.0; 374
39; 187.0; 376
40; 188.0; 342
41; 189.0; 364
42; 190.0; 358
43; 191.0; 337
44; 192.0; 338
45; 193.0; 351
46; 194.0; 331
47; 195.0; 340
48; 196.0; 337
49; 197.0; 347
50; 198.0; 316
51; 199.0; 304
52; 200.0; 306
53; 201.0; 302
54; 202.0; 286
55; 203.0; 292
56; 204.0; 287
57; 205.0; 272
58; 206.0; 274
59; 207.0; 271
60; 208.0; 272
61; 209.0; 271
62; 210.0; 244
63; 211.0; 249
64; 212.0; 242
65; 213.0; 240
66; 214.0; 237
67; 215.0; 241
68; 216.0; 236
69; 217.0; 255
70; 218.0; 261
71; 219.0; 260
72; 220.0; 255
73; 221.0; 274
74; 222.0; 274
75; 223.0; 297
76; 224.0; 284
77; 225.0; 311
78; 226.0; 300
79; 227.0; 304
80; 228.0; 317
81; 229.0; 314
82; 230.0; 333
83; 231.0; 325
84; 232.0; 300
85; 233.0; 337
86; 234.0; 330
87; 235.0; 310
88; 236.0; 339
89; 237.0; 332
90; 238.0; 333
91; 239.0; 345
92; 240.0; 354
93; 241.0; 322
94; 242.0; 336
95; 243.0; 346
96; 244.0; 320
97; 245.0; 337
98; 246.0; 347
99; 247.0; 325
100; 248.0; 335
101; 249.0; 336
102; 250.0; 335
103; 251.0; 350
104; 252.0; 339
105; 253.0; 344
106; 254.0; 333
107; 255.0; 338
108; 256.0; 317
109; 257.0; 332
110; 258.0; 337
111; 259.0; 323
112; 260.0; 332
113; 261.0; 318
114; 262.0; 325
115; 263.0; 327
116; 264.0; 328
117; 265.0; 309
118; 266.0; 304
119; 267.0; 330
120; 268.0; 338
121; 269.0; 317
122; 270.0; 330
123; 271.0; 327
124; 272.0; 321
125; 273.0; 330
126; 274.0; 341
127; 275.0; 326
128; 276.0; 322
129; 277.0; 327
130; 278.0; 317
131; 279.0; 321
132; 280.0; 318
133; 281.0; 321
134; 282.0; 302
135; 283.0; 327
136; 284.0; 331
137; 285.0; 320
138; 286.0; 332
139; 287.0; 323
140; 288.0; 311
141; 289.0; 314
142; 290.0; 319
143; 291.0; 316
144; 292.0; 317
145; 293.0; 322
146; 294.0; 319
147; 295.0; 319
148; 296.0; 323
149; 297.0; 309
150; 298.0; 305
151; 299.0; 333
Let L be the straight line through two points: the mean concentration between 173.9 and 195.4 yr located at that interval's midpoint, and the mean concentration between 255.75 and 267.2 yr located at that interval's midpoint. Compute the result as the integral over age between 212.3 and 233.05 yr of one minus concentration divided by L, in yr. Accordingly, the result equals 3.9 yr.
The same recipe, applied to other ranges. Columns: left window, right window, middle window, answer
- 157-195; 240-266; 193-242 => 7.6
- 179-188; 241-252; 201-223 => 5.9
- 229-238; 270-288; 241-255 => -0.5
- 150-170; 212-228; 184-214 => -1.0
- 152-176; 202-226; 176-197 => -2.9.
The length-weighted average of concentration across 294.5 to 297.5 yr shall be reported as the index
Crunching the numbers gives 317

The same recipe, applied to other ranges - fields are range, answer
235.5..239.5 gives 337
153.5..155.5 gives 332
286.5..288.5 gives 317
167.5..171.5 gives 389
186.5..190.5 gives 360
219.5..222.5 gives 268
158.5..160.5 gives 348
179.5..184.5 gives 381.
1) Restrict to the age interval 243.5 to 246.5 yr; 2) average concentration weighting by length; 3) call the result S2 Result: 335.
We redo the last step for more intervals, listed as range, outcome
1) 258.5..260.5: 328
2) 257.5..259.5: 330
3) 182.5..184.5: 375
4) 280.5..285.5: 320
